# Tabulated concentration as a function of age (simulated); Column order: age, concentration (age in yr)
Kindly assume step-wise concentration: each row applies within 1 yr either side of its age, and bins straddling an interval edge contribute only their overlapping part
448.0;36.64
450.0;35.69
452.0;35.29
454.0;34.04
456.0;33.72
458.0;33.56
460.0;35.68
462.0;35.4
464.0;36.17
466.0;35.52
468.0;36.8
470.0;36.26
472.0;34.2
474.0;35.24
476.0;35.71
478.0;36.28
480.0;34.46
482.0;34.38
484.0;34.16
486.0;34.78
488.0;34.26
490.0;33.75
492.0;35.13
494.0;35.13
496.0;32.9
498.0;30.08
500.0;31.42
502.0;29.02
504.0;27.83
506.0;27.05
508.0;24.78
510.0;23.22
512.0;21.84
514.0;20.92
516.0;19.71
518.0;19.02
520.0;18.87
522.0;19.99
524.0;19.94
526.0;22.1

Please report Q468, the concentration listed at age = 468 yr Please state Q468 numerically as 36.8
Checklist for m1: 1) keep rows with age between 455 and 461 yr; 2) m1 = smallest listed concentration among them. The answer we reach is 33.56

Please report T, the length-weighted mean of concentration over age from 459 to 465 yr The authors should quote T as 35.8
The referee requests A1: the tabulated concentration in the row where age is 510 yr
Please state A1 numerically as 23.22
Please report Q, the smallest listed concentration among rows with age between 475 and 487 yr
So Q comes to 34.16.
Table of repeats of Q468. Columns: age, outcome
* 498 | 30.08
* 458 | 33.56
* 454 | 34.04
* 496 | 32.9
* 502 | 29.02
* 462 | 35.4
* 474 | 35.24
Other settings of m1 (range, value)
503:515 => 20.92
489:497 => 32.9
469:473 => 34.2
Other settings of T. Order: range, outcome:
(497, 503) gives 30.2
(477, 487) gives 34.8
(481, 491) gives 34.3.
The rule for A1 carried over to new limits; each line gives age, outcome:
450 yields 35.69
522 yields 19.99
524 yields 19.94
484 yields 34.16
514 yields 20.92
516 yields 19.71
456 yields 33.72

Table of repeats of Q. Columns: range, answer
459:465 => 35.4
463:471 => 35.52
